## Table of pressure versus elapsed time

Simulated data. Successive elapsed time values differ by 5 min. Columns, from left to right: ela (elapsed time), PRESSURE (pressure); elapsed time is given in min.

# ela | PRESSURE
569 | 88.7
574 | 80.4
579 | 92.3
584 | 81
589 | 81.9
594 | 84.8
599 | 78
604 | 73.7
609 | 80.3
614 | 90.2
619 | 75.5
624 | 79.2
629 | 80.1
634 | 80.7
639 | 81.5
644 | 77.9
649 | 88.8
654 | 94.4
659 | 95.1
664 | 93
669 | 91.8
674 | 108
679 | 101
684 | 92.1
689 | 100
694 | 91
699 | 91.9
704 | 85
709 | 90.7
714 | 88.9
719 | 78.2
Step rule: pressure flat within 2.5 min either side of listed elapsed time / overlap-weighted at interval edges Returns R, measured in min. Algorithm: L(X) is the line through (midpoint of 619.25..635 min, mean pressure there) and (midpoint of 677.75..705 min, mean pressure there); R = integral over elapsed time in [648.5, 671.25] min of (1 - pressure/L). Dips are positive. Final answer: -1.7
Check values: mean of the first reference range 79.3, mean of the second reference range 93.6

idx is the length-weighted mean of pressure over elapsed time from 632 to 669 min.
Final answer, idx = 87.7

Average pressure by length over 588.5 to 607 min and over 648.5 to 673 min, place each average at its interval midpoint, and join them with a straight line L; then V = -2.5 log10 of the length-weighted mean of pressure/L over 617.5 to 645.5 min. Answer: 0.10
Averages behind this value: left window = 79.4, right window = 93.9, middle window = 79.3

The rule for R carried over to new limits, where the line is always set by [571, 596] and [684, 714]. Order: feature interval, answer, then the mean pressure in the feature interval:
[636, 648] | 0.96 min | 80.9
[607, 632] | 1.55 min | 81.1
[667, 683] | -1.74 min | 99.8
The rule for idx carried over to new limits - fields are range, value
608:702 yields 89.2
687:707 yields 91.7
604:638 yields 80.5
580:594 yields 83.2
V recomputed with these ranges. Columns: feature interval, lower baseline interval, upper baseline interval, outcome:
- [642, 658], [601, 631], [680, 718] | -0.04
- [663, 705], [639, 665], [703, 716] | -0.08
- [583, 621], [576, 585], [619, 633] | 0.03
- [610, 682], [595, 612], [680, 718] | -0.05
